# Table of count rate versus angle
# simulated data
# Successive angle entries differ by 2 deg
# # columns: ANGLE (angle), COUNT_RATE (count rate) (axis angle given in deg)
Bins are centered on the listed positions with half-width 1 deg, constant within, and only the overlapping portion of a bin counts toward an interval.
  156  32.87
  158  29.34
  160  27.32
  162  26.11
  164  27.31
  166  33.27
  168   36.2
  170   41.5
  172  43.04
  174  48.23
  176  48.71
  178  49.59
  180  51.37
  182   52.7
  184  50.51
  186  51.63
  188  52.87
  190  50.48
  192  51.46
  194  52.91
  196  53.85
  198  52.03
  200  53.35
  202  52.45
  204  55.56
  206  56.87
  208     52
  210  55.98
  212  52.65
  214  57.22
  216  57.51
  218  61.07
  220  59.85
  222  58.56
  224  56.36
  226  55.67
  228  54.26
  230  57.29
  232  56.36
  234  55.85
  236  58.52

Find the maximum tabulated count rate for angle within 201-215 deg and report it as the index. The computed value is 57.22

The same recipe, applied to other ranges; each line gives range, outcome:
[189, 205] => 55.56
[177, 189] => 52.87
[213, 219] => 61.07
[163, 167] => 33.27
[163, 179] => 49.59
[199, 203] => 53.35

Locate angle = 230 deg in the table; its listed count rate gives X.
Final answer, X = 57.29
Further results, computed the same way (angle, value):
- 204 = 55.56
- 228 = 54.26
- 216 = 57.51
